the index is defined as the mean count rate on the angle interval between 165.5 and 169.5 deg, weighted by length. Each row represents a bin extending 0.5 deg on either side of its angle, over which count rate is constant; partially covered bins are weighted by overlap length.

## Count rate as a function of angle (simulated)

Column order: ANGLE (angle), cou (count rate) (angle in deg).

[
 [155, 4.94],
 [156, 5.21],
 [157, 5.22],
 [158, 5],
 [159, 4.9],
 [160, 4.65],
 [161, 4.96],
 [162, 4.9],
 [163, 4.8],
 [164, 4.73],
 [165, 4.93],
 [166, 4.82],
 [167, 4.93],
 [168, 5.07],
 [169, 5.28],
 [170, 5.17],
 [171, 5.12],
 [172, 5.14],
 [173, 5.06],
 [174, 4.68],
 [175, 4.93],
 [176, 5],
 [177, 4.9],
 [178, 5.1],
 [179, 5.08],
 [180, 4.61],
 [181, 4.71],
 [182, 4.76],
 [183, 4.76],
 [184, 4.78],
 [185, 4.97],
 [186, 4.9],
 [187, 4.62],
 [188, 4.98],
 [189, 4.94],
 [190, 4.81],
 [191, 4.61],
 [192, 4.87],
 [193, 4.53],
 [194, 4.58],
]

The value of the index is 5.03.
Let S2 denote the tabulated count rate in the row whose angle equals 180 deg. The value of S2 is 4.61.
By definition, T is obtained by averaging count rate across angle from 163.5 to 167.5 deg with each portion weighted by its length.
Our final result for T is 4.85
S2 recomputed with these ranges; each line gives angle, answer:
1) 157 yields 5.22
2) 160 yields 4.65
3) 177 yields 4.9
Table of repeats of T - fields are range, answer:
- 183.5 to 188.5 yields 4.85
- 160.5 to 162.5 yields 4.93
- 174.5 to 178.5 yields 4.98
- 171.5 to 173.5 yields 5.1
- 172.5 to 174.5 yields 4.87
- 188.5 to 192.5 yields 4.81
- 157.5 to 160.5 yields 4.85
